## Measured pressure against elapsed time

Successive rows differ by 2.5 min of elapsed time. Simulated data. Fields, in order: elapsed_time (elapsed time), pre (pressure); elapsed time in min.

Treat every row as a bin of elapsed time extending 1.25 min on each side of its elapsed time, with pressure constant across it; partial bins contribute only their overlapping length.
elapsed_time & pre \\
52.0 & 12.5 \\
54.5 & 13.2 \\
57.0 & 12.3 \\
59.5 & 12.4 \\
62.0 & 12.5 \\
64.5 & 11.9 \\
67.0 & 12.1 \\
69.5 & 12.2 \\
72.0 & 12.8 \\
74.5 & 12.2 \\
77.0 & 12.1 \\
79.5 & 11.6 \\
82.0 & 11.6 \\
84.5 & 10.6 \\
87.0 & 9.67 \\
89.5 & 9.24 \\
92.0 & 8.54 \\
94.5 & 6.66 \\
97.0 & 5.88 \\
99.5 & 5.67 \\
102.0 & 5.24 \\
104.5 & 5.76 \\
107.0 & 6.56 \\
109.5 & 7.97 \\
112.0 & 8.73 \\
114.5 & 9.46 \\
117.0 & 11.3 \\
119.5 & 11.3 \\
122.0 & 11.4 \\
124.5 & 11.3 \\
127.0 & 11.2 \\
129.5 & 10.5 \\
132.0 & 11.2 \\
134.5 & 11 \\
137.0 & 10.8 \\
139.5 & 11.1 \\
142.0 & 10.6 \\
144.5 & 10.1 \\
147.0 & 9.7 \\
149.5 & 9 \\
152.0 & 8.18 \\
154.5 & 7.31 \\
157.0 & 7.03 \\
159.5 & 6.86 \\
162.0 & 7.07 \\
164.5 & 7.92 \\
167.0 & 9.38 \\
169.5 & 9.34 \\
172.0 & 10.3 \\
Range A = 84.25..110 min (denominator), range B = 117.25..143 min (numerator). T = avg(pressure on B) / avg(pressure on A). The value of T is 1.51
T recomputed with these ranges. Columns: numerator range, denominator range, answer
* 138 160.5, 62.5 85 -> 0.75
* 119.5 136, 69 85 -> 0.93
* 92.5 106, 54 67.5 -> 0.49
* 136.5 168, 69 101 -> 0.90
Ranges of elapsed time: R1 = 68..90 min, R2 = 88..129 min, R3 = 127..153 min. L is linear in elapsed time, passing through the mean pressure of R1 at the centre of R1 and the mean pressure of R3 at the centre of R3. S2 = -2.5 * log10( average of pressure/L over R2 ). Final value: 0.26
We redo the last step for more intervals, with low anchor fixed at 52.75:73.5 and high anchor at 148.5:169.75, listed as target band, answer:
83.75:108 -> 0.44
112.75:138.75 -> -0.15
